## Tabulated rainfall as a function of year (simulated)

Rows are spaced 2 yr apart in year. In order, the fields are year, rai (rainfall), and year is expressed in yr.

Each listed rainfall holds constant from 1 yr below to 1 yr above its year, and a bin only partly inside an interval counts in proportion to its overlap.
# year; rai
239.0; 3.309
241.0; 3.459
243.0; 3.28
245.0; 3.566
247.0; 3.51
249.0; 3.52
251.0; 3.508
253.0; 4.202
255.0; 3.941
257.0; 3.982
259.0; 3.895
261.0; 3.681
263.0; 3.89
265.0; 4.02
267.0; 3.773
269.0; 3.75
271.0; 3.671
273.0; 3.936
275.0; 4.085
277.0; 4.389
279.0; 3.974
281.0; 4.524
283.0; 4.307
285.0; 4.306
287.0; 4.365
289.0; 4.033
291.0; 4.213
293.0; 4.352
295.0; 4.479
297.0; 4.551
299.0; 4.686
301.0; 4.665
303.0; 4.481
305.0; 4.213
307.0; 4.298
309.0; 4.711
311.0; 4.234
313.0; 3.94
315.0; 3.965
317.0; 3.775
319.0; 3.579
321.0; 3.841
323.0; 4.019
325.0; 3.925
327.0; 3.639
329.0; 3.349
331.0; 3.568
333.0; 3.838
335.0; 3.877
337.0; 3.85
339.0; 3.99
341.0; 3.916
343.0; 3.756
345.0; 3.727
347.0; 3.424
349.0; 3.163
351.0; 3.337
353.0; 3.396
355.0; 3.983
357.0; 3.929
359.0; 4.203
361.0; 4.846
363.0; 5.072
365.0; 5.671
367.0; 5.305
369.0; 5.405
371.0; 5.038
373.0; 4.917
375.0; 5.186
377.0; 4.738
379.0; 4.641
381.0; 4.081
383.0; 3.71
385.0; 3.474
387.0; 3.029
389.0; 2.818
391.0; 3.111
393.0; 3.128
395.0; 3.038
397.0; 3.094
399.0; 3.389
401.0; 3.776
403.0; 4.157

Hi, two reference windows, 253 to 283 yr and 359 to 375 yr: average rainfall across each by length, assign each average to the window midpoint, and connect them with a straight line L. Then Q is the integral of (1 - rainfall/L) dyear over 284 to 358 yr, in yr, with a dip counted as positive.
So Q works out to 9.4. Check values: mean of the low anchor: 3.98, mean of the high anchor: 5.12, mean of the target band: 3.98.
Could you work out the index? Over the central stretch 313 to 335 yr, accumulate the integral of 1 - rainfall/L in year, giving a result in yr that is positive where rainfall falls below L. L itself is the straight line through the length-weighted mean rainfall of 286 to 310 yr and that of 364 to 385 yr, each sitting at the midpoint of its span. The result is 3.8 yr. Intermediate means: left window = 4.42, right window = 4.8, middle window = 3.76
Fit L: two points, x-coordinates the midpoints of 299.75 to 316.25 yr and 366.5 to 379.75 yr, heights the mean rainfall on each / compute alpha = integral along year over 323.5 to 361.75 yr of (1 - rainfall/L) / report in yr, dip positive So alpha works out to 7.5 yr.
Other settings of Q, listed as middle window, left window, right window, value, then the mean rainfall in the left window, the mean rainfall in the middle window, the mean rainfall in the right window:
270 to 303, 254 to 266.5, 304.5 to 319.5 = -2.4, 3.9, 4.29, 4.1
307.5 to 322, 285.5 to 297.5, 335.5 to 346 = 0.3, 4.32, 4.02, 3.85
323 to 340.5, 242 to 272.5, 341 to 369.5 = 1.4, 3.75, 3.77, 4.2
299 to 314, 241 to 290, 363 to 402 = -1.5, 3.91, 4.38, 4.11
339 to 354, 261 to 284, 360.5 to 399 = 2.1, 4.01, 3.56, 4.2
